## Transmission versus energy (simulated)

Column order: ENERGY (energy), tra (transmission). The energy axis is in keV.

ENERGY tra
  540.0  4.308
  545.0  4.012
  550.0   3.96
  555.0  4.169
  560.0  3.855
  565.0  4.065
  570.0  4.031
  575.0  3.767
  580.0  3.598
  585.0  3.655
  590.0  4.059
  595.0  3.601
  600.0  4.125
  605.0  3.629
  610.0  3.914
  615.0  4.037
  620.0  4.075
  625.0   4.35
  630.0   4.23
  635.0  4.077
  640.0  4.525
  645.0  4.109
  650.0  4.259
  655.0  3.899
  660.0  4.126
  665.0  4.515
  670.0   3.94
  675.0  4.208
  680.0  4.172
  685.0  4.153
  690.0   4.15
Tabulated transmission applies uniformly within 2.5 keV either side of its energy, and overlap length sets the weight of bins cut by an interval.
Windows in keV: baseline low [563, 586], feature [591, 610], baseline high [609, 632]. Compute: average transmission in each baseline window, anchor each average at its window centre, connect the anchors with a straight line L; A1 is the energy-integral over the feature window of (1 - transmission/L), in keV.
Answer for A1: 0.8 keV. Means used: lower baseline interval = 3.83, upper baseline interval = 4.13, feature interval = 3.82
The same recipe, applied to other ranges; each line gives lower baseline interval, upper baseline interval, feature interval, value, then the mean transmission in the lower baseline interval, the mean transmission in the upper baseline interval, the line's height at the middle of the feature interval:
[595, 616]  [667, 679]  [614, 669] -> -2.73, 3.88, 4.1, 4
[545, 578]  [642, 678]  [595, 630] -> 0.53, 3.97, 4.16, 4.07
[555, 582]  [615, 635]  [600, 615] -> 0.79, 3.9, 4.18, 4.09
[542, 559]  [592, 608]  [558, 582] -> 0.46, 4.04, 3.8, 3.94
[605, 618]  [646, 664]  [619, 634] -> -0.87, 3.91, 4.13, 3.99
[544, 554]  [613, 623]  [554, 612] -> 2.52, 4.01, 4.07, 4.04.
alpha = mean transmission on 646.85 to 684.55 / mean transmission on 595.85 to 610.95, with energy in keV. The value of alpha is 1.1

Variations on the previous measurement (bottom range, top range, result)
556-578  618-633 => 1.07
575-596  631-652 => 1.13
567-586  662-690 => 1.11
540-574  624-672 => 1.04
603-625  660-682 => 1.06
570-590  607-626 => 1.08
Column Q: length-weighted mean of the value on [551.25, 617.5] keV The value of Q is 3.89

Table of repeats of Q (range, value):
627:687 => 4.19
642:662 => 4.11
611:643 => 4.2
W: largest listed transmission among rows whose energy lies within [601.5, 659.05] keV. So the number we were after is 4.525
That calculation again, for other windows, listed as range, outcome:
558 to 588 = 4.065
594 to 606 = 4.125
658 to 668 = 4.515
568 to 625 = 4.35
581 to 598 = 4.059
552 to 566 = 4.169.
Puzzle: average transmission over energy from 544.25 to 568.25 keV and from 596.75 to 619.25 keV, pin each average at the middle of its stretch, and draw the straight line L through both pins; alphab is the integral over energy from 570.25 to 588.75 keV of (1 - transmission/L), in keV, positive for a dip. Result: 1.1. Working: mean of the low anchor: 4.01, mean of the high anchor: 3.93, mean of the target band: 3.74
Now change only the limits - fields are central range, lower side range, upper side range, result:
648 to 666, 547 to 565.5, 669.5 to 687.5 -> -0.2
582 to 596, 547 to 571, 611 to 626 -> 1.0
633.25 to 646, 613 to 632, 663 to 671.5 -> -0.2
